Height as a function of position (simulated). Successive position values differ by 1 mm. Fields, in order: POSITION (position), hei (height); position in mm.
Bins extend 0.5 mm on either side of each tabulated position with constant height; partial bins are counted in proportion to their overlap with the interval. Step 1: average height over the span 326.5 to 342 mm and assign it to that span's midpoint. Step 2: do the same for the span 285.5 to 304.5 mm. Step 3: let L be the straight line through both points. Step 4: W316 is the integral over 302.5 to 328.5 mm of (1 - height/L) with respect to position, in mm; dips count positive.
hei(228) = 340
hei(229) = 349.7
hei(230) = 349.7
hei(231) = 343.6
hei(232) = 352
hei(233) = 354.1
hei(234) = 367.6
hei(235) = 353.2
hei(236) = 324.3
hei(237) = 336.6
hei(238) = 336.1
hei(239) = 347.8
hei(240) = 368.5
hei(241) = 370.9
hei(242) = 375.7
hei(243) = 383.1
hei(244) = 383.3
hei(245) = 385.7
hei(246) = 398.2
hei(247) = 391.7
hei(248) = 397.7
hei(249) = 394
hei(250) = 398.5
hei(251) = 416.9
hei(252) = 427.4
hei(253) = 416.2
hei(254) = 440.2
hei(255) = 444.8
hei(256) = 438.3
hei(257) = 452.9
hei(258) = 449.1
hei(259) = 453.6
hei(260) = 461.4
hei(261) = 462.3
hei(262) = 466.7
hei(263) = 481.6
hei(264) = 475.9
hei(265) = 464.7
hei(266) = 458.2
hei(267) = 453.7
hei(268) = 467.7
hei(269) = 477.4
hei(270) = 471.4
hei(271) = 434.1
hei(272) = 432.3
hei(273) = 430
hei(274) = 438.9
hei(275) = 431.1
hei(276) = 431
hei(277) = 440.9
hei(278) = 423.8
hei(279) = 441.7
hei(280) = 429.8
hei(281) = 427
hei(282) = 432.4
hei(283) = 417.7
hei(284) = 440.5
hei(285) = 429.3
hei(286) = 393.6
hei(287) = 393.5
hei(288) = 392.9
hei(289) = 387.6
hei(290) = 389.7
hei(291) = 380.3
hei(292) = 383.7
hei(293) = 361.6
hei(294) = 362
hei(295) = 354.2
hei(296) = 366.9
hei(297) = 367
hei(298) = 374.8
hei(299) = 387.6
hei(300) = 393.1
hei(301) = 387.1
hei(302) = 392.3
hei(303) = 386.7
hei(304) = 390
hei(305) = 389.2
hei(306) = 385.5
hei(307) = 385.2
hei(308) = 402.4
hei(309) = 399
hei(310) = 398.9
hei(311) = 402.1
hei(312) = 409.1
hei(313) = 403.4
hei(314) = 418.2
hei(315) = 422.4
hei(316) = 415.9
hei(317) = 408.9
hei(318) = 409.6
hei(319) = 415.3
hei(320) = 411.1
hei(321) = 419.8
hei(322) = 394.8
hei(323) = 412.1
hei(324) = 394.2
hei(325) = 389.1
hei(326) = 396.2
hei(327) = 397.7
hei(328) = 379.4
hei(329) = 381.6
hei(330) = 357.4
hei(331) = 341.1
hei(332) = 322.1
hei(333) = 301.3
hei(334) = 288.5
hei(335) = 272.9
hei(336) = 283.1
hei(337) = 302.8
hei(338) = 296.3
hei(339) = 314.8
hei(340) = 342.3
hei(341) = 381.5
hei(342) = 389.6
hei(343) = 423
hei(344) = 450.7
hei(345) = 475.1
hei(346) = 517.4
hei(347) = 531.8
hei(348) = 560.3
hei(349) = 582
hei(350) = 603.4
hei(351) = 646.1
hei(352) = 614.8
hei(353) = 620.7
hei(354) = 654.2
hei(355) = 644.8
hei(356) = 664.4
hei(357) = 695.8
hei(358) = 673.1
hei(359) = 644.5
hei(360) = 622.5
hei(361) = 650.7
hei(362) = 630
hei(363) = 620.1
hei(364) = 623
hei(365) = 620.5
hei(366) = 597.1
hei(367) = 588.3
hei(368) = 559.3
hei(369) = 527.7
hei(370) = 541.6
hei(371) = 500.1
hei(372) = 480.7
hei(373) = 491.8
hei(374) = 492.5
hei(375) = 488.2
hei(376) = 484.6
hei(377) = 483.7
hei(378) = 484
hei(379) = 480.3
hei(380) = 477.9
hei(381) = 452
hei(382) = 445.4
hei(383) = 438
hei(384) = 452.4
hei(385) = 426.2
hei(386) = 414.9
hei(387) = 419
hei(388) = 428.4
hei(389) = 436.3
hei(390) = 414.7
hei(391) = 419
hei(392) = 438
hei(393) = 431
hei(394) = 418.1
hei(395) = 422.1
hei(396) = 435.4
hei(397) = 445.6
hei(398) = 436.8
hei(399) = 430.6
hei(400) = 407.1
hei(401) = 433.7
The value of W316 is -3.3 mm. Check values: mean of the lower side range 381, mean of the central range 401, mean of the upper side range 333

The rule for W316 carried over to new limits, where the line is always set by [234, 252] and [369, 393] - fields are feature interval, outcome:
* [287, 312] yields 1.6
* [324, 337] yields 2.6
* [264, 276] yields -1.8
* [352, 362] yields -4.5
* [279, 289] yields -0.4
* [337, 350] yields 0.0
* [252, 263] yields -1.8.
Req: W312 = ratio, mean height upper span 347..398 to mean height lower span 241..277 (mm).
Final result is 1.22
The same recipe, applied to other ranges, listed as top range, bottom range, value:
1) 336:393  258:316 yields 1.22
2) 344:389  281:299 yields 1.39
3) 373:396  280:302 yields 1.14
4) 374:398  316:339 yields 1.23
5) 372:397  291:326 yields 1.14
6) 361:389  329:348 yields 1.36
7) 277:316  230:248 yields 1.09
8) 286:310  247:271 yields 0.86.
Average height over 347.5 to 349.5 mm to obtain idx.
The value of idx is 571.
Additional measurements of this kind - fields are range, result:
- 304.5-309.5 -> 392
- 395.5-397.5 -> 440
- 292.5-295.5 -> 359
